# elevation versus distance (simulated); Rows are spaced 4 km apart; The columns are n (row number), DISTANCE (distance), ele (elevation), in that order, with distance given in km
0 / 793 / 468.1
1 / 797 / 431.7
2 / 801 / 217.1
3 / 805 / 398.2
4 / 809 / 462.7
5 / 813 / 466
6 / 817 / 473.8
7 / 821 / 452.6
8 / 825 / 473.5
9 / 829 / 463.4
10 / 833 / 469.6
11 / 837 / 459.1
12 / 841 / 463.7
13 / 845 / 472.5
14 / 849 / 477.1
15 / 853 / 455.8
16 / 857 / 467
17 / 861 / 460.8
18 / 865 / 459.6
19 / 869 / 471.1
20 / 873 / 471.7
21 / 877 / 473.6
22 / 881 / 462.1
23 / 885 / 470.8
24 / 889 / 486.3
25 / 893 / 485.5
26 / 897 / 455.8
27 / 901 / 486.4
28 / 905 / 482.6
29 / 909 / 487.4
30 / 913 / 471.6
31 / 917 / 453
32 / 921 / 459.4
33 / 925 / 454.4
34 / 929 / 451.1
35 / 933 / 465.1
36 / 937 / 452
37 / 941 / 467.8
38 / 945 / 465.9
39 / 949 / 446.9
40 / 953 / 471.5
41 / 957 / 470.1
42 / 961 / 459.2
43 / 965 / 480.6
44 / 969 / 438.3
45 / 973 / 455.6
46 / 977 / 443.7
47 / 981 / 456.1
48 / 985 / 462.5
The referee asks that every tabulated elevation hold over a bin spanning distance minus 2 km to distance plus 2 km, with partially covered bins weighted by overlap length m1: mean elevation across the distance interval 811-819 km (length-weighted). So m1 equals 470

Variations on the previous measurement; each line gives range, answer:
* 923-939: 456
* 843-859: 468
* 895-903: 471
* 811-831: 466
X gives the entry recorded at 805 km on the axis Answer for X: 398.2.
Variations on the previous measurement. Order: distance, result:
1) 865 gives 459.6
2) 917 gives 453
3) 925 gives 454.4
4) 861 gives 460.8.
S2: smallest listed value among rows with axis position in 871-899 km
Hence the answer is 455.8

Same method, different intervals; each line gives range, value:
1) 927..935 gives 451.1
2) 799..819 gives 217.1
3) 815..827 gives 452.6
